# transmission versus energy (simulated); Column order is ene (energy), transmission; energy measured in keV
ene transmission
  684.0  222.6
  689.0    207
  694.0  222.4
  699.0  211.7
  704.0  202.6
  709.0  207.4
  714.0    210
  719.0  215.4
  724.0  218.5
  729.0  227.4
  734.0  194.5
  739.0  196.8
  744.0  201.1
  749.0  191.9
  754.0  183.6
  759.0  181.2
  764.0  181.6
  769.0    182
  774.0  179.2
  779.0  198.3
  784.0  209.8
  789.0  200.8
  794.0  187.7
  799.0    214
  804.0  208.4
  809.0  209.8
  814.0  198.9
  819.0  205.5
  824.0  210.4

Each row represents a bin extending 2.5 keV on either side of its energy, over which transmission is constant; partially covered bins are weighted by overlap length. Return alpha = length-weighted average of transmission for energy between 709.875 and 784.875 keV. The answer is 198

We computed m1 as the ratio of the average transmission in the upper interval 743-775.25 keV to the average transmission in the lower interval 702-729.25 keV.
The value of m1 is 0.87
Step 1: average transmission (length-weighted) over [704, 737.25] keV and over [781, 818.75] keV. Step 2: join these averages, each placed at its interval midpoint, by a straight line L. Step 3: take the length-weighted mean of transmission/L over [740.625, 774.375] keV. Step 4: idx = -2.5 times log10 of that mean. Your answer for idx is 0.12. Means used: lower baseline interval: 211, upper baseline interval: 204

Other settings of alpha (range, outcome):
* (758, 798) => 191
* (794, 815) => 206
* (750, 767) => 183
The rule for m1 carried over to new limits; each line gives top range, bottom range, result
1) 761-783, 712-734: 0.87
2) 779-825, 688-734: 0.96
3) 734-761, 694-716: 0.91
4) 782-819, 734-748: 1.03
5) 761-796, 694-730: 0.90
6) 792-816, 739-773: 1.09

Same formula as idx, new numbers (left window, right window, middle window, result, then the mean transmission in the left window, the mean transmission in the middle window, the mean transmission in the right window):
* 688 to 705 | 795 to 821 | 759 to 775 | 0.152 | 212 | 181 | 206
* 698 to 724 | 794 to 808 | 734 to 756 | 0.082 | 210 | 194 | 207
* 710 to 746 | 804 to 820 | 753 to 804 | 0.075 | 209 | 193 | 205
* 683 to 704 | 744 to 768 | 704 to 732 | -0.059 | 214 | 214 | 186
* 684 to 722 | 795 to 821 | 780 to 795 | 0.036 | 212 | 200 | 206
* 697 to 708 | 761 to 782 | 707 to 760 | -0.030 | 207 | 203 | 186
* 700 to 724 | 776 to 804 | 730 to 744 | 0.040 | 210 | 200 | 202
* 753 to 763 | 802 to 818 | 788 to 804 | -0.015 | 182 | 202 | 206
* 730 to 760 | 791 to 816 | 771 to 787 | 0.023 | 194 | 195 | 204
